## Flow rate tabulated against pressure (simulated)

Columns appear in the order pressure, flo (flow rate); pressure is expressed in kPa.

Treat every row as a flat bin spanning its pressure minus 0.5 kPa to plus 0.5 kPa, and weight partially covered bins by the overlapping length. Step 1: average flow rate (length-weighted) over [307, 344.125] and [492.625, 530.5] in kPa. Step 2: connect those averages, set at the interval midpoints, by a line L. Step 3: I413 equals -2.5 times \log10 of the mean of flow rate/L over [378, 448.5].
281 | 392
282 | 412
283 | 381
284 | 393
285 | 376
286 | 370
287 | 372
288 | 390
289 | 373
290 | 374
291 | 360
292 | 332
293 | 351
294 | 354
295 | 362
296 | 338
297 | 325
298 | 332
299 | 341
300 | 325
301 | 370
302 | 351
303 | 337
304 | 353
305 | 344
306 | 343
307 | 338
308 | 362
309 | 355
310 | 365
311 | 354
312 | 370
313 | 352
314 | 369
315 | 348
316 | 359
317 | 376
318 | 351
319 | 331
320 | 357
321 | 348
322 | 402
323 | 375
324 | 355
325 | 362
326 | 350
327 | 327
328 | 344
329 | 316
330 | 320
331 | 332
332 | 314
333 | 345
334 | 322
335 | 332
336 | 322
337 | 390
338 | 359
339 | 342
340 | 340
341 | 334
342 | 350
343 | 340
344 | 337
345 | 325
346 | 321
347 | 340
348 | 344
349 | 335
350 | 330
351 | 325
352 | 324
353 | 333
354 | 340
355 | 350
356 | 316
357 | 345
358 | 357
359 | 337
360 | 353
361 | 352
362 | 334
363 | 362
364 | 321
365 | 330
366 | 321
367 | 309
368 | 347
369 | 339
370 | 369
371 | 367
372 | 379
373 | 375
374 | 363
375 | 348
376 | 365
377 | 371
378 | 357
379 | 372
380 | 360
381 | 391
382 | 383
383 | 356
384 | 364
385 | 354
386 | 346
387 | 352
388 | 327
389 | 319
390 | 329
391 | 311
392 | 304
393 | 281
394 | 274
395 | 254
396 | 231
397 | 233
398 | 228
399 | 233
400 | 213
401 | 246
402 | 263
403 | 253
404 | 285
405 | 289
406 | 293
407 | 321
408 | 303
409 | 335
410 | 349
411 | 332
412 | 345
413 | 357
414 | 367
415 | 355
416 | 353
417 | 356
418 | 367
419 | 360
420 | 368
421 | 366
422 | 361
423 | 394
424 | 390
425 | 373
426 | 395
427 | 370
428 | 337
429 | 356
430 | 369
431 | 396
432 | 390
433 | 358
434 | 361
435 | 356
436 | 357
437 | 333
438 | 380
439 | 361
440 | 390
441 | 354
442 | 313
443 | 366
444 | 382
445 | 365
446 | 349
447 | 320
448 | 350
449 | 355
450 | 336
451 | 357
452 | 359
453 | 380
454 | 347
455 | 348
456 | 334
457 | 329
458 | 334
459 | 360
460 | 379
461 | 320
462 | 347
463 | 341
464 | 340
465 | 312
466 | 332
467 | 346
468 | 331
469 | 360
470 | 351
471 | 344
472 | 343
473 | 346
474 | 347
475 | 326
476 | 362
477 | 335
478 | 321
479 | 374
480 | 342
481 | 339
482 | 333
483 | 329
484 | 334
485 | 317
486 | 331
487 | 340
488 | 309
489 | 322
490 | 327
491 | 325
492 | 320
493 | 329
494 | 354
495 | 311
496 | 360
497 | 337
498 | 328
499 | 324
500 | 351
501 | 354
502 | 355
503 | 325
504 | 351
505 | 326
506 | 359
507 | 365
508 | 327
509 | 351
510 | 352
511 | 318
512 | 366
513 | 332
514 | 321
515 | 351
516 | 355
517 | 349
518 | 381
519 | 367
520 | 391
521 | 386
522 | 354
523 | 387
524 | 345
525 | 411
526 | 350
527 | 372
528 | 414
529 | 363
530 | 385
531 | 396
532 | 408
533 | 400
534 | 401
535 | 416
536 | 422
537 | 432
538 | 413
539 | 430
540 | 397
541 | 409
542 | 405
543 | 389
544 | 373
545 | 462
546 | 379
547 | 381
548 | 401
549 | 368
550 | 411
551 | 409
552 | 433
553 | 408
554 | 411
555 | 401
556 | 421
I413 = 0.05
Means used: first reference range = 349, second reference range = 354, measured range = 336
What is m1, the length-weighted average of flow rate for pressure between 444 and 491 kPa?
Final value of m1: 342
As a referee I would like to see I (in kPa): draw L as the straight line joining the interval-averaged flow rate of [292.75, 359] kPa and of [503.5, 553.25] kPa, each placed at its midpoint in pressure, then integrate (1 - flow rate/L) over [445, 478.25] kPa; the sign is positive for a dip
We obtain 2.3 kPa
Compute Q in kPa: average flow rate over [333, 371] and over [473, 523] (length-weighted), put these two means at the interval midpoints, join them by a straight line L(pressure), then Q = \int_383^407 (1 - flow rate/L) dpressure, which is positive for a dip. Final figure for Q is 3.6 kPa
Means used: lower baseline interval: 339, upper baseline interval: 343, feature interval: 288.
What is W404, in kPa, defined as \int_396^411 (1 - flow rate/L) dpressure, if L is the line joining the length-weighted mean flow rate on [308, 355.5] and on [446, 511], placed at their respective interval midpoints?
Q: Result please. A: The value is 2.97 kPa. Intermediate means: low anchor 345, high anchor 340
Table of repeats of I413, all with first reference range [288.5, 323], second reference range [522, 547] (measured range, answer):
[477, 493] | 0.17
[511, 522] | 0.10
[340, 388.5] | 0.05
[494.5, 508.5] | 0.15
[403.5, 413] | 0.17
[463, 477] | 0.13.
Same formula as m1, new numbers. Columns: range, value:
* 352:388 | 351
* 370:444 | 338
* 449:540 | 353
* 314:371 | 342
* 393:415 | 287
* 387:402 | 273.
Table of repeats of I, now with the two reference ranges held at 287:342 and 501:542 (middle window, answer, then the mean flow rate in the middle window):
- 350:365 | 0.7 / 339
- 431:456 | 0.5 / 357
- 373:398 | 1.9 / 330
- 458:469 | 0.8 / 341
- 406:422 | 0.6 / 348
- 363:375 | 0.3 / 348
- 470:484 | 1.0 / 342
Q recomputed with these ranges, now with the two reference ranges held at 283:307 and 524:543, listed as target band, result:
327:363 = 2.7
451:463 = 1.1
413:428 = 0.4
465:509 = 5.9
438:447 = 0.6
